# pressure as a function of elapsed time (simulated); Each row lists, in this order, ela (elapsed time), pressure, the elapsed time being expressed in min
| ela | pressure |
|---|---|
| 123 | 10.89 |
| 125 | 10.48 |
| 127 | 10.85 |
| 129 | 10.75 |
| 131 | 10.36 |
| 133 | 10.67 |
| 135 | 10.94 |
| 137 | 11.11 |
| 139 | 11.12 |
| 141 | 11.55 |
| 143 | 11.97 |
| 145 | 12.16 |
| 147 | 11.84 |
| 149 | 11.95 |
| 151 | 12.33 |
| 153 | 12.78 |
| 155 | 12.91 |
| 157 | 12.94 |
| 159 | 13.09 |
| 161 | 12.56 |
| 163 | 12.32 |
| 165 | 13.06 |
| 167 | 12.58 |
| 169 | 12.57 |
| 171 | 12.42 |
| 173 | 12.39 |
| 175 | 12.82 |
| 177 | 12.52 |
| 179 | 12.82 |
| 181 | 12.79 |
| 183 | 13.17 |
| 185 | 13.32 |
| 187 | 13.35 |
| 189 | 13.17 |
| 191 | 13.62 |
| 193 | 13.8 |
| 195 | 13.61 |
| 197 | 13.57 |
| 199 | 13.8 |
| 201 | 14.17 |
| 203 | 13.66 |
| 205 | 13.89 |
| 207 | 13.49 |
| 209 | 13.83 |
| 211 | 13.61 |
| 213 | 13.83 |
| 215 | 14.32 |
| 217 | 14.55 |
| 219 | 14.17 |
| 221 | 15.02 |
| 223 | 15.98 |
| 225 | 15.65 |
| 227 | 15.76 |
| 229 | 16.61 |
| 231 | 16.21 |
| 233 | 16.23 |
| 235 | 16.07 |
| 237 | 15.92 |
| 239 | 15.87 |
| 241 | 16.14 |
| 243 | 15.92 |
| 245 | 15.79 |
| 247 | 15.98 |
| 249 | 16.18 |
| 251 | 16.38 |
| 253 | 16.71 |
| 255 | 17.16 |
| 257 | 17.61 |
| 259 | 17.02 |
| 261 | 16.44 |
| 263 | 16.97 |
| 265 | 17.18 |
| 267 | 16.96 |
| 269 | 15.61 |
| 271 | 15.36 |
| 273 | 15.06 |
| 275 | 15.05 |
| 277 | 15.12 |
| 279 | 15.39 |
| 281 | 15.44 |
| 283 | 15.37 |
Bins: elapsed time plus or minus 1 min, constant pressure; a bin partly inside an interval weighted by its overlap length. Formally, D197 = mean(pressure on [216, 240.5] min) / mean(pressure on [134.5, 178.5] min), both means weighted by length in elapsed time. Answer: 1.28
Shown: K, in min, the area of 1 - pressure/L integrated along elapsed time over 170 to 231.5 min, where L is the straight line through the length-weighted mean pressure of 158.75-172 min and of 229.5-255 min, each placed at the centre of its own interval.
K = 1.5 min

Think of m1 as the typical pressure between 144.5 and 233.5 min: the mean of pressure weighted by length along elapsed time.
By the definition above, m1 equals 13.6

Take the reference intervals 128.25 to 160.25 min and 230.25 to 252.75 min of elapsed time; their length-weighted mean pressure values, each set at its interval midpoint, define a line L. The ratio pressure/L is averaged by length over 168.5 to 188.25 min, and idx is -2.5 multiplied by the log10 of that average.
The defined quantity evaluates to 0.04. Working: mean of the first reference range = 11.8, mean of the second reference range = 16.1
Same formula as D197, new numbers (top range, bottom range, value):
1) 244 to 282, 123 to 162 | 1.38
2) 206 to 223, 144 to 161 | 1.14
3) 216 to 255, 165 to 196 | 1.22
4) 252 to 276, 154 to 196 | 1.27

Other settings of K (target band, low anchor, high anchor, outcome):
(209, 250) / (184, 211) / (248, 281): -1.55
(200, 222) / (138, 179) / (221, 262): 1.17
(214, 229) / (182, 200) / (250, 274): -0.36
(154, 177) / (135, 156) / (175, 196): -0.24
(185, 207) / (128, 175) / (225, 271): 0.60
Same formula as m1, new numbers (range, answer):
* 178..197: 13.3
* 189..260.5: 15.2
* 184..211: 13.6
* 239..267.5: 16.6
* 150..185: 12.7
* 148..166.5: 12.7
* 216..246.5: 15.7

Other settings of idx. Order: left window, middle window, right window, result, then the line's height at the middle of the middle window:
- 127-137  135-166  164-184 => -0.05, 11.6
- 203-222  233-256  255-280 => -0.06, 15.3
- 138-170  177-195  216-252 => 0.04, 13.7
